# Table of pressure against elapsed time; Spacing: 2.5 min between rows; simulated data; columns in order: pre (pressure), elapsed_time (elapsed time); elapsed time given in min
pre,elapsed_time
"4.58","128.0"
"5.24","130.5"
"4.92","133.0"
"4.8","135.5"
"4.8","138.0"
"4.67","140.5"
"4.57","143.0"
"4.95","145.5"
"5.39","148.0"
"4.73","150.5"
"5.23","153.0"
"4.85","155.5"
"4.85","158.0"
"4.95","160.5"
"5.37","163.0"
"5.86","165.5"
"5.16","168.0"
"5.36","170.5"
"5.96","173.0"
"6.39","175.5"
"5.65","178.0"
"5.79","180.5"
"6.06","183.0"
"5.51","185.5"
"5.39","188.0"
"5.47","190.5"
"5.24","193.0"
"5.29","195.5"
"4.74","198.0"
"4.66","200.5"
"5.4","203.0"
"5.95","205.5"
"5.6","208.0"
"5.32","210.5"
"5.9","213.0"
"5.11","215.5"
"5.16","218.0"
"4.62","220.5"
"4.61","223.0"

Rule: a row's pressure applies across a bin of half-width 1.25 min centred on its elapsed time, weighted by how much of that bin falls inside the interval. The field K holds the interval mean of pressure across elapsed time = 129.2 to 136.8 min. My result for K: 4.98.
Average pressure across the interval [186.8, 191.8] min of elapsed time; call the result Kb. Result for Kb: 5.43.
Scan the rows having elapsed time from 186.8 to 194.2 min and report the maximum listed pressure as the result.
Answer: 5.47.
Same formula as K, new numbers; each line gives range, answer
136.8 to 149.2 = 4.87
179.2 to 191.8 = 5.64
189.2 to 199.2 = 5.19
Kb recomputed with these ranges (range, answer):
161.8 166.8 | 5.61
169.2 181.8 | 5.83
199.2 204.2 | 5.02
